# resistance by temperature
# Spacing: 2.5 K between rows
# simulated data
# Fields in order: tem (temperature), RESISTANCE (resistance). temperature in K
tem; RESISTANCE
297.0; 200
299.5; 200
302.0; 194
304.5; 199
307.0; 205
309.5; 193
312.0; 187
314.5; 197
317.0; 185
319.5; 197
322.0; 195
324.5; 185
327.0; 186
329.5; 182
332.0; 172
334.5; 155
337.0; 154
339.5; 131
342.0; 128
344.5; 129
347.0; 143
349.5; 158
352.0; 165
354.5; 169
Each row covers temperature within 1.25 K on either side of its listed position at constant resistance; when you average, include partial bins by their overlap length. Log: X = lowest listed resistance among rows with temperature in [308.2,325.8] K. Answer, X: 185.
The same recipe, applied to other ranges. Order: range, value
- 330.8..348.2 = 128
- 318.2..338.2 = 154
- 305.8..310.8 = 193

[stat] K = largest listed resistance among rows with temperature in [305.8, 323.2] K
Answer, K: 205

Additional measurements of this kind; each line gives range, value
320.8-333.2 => 195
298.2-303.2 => 200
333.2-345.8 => 155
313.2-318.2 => 197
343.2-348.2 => 143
